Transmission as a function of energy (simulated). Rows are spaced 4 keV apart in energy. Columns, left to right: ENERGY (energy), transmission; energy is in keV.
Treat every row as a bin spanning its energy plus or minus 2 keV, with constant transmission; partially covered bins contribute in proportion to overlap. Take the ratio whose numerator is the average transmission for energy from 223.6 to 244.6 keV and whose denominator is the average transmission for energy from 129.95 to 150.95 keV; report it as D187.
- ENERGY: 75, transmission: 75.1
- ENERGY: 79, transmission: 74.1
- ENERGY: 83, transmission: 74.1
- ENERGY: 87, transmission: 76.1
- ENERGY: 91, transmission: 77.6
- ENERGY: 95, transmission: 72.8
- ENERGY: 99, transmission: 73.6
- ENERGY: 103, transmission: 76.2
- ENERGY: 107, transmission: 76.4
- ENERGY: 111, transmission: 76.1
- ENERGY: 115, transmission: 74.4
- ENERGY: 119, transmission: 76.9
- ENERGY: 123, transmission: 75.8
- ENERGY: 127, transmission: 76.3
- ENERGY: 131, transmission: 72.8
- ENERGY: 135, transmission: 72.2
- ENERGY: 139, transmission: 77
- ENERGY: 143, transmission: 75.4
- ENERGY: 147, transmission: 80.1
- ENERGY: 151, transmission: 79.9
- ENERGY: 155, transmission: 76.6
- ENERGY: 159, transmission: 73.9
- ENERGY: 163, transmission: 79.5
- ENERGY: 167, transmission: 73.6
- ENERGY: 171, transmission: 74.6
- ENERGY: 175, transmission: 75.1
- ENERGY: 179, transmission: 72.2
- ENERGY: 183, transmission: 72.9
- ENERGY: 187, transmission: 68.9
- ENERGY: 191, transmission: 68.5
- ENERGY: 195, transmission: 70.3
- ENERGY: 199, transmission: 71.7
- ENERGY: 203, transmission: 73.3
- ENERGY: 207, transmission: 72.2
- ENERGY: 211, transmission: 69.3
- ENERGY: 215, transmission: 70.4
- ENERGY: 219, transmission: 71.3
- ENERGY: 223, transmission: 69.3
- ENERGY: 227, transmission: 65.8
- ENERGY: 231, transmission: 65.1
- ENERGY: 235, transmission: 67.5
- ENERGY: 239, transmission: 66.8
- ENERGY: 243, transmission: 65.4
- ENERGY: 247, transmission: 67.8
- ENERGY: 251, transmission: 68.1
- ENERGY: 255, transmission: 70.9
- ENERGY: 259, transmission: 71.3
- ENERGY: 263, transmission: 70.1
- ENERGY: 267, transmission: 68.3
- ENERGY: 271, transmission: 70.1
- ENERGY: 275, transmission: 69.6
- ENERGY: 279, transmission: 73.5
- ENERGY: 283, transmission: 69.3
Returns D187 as 0.87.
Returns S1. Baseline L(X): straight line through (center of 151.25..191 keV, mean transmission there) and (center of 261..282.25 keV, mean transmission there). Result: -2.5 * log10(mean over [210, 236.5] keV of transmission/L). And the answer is 0.058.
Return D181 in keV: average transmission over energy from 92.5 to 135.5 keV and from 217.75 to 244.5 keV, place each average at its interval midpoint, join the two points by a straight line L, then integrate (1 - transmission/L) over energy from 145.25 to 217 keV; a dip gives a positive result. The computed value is -3.0 keV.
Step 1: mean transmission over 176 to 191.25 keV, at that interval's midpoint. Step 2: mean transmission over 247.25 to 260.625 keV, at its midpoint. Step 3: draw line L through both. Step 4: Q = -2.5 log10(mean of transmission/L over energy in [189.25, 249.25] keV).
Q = 0.02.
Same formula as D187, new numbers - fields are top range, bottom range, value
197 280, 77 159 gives 0.92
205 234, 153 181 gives 0.92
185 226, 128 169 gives 0.93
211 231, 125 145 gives 0.92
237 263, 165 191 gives 0.94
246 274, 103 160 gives 0.92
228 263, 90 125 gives 0.90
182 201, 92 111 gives 0.94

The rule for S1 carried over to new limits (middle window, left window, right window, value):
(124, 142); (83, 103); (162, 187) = -0.002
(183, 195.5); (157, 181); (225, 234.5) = 0.032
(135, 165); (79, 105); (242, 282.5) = -0.057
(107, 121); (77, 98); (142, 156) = 0.006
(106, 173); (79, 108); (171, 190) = -0.034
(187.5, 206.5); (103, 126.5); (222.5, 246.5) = -0.022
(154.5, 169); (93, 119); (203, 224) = -0.043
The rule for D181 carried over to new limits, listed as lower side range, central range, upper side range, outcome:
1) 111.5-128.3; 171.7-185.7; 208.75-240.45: -0.33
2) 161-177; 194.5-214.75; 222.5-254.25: -0.03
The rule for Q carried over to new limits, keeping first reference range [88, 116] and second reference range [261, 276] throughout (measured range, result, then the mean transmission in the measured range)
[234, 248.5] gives 0.058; 66.8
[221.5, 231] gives 0.064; 66.9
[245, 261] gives 0.008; 69.5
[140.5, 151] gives -0.062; 78.1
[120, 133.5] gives -0.007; 75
